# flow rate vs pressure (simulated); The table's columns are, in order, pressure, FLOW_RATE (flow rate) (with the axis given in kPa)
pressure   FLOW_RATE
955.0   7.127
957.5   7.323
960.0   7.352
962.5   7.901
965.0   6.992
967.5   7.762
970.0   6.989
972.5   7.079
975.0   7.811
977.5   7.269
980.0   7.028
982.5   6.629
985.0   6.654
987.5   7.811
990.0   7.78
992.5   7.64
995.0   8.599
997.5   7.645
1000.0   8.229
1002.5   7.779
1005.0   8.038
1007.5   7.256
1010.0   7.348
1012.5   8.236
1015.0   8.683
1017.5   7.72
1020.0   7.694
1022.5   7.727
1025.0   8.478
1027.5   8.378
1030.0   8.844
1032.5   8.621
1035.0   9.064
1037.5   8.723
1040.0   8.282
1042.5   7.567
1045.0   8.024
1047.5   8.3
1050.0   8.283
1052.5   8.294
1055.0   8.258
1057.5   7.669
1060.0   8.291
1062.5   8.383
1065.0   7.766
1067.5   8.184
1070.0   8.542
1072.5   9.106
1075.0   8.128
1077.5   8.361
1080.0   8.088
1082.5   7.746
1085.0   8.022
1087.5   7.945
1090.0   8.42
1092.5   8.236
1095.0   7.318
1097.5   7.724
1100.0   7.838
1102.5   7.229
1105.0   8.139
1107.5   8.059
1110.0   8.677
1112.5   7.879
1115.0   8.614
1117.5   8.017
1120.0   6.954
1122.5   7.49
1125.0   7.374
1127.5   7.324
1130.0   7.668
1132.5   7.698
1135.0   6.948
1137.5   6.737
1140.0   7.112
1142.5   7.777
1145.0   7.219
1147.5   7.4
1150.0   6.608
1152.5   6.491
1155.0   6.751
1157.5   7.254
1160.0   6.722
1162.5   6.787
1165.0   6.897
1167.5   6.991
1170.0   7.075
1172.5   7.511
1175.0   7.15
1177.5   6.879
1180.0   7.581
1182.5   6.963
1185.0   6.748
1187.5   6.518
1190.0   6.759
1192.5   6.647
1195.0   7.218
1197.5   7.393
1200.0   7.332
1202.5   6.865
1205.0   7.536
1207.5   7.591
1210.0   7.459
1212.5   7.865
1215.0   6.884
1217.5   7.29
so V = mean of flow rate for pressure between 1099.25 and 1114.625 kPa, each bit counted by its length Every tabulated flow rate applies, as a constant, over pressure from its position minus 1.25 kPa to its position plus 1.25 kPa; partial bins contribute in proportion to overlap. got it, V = 8.01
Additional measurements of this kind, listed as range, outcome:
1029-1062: 8.32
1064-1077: 8.36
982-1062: 8.03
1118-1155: 7.2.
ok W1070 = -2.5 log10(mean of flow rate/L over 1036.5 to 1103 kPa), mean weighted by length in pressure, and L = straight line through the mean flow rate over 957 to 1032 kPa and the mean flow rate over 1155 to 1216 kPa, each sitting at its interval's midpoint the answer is -0.09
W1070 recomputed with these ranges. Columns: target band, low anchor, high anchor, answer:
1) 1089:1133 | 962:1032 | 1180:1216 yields -0.060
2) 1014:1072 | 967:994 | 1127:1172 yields -0.145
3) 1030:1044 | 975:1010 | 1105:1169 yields -0.133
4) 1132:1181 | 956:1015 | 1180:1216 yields 0.024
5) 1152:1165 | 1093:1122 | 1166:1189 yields 0.067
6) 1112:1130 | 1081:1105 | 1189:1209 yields 0.002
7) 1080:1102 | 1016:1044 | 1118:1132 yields -0.023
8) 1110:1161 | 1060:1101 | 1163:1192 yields 0.022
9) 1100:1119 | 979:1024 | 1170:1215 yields -0.092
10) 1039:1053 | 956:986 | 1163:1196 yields -0.138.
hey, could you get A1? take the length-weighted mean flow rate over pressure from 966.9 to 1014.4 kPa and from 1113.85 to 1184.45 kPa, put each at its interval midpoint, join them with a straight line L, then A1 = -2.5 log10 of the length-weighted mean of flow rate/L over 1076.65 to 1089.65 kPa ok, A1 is -0.10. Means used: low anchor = 7.57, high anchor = 7.21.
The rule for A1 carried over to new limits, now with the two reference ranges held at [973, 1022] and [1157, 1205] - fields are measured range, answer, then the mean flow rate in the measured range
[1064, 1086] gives -0.12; 8.22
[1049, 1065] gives -0.10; 8.16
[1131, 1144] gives -0.01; 7.26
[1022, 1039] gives -0.14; 8.58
